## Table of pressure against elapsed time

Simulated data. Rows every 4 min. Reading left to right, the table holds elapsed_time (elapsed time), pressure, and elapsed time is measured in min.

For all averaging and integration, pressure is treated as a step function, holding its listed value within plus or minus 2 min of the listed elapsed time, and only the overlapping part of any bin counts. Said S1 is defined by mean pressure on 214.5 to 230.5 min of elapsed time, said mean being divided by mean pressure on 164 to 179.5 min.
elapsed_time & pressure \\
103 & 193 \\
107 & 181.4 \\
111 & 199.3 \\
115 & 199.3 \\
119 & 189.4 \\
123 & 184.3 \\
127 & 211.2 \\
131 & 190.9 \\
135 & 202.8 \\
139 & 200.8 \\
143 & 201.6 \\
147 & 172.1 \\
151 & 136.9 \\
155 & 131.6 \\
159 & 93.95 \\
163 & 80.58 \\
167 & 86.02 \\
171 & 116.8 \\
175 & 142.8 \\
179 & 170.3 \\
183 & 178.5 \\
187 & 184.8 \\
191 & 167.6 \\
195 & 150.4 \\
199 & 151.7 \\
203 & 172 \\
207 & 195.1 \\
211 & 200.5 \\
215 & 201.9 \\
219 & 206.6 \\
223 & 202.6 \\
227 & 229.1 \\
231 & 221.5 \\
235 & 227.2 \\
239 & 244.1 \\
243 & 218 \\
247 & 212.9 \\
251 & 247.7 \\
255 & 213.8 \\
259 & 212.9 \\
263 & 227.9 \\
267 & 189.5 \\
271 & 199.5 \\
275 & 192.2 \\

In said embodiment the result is 1.74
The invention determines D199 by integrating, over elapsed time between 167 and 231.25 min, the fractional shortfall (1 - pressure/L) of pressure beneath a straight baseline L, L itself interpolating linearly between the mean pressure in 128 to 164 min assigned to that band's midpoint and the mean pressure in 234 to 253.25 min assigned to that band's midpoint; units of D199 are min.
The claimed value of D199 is 7.3 min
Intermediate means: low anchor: 160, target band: 177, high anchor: 230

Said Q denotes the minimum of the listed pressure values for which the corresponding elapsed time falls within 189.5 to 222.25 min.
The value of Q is 150.4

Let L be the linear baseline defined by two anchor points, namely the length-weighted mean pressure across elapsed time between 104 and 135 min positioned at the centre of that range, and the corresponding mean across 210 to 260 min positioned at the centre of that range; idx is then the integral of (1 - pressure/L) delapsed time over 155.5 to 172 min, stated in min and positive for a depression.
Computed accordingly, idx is 8.7 min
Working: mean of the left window 194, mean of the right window 219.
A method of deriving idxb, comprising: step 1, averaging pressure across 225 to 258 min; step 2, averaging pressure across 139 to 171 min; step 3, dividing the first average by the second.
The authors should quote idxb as 1.7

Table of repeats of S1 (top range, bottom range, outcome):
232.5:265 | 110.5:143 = 1.14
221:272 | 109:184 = 1.35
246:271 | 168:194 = 1.38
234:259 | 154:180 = 1.97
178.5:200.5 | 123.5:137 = 0.84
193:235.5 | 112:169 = 1.19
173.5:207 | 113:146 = 0.85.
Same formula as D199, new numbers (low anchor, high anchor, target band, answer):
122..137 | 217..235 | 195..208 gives 2.7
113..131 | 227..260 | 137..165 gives 7.9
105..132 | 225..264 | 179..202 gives 4.8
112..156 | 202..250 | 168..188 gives 4.5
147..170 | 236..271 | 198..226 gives -3.2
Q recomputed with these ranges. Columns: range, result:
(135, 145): 200.8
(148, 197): 80.58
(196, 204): 151.7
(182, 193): 167.6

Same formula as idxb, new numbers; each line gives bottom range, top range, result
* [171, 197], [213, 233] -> 1.31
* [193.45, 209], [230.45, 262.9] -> 1.34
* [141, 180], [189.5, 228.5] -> 1.42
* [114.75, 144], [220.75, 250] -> 1.13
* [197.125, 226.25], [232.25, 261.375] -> 1.17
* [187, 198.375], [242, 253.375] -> 1.39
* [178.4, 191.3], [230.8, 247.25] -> 1.28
